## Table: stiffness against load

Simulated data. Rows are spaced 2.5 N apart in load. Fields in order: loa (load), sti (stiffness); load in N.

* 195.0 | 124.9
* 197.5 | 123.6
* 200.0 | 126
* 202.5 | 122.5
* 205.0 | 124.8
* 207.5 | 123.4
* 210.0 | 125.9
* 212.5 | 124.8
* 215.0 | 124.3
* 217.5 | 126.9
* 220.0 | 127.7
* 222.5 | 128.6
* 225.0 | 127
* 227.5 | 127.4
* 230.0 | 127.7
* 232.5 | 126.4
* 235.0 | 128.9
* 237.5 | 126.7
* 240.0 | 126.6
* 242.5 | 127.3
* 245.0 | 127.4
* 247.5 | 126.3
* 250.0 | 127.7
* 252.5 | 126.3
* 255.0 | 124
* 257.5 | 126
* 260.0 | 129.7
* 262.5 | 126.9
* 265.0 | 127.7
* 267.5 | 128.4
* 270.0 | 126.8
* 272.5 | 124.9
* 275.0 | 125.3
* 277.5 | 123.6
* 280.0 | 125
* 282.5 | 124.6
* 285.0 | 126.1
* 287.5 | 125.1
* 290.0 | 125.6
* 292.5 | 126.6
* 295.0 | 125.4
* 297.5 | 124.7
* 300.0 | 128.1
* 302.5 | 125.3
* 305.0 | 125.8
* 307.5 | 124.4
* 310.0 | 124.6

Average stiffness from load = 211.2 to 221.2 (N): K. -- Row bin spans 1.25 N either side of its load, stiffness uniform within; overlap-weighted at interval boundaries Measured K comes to 126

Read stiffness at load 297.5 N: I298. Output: 124.7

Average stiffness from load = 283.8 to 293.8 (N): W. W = 126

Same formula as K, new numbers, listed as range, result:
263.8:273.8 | 127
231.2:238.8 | 127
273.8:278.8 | 124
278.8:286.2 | 125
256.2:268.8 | 128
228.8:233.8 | 127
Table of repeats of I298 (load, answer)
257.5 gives 126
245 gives 127.4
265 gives 127.7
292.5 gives 126.6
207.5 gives 123.4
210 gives 125.9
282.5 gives 124.6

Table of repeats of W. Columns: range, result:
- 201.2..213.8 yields 124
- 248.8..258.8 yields 126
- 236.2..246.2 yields 127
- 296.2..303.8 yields 126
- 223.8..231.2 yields 127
